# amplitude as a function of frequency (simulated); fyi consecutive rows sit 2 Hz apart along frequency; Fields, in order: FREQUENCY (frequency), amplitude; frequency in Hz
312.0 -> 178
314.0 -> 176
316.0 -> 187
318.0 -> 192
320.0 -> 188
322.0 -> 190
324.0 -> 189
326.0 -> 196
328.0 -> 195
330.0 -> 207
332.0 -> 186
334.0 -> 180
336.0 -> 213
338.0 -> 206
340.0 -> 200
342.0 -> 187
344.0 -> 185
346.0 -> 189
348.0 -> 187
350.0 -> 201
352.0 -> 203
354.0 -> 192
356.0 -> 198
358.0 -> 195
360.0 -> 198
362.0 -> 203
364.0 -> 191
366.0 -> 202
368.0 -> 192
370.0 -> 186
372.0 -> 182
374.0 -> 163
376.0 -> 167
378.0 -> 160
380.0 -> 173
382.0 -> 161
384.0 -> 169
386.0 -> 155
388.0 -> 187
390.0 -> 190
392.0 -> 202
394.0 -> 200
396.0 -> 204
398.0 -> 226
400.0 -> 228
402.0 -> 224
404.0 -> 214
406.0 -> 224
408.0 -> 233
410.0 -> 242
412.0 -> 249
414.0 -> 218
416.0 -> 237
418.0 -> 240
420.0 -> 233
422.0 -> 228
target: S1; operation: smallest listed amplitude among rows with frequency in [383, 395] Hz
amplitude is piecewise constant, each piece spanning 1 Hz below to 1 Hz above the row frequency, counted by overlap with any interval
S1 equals 155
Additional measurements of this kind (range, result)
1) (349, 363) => 192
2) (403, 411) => 214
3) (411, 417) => 218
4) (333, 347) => 180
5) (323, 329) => 189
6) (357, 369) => 191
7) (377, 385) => 160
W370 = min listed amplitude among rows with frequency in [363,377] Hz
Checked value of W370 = 163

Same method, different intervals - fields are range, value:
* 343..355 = 185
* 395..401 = 204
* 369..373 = 182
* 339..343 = 187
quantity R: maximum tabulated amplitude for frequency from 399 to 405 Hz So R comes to 228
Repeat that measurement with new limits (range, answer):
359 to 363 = 203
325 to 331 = 207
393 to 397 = 204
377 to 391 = 190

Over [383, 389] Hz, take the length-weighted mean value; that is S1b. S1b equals 170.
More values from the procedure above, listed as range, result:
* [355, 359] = 196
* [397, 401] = 227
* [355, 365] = 197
